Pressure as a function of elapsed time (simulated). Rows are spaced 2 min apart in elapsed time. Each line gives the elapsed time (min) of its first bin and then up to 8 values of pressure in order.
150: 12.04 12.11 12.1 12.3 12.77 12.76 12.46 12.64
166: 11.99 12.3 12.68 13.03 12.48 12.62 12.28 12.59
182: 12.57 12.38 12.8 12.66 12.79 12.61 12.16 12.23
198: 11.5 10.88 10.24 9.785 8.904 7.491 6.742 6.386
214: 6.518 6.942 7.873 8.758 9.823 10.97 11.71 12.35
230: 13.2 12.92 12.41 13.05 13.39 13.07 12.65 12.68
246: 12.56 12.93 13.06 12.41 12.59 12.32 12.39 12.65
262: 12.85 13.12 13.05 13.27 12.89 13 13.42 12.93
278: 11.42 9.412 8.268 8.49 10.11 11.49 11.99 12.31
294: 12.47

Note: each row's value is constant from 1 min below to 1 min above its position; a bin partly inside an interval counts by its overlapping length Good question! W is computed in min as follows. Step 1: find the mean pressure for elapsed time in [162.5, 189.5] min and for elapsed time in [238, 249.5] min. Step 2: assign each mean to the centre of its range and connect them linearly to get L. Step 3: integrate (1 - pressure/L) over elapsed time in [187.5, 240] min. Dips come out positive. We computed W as 8.8 min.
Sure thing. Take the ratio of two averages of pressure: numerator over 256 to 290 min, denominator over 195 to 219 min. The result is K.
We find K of 1.34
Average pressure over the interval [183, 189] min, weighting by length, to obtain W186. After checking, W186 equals 12.6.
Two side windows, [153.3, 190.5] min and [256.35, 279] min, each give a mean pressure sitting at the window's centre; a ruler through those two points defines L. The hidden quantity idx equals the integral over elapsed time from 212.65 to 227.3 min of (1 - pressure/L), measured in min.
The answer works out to 4.3 min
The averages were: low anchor 12.5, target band 8.95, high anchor 12.8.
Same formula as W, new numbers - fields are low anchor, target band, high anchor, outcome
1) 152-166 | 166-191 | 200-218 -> -4.4 min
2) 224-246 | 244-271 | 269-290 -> -2.0 min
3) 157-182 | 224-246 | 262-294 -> -1.1 min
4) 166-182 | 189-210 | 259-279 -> 3.3 min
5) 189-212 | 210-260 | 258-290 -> -1.2 min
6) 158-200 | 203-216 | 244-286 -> 5.0 min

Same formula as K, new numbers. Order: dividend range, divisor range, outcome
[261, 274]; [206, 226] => 1.60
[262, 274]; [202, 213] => 1.62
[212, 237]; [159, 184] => 0.83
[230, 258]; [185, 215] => 1.25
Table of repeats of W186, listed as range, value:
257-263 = 12.6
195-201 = 11.5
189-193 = 12.7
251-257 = 12.4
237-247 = 12.9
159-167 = 12.5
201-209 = 9.11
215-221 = 7.86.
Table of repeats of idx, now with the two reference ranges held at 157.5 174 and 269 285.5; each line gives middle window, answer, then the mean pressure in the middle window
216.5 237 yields 1.1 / 11.2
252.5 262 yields -0.9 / 12.5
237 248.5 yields -1.2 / 12.9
